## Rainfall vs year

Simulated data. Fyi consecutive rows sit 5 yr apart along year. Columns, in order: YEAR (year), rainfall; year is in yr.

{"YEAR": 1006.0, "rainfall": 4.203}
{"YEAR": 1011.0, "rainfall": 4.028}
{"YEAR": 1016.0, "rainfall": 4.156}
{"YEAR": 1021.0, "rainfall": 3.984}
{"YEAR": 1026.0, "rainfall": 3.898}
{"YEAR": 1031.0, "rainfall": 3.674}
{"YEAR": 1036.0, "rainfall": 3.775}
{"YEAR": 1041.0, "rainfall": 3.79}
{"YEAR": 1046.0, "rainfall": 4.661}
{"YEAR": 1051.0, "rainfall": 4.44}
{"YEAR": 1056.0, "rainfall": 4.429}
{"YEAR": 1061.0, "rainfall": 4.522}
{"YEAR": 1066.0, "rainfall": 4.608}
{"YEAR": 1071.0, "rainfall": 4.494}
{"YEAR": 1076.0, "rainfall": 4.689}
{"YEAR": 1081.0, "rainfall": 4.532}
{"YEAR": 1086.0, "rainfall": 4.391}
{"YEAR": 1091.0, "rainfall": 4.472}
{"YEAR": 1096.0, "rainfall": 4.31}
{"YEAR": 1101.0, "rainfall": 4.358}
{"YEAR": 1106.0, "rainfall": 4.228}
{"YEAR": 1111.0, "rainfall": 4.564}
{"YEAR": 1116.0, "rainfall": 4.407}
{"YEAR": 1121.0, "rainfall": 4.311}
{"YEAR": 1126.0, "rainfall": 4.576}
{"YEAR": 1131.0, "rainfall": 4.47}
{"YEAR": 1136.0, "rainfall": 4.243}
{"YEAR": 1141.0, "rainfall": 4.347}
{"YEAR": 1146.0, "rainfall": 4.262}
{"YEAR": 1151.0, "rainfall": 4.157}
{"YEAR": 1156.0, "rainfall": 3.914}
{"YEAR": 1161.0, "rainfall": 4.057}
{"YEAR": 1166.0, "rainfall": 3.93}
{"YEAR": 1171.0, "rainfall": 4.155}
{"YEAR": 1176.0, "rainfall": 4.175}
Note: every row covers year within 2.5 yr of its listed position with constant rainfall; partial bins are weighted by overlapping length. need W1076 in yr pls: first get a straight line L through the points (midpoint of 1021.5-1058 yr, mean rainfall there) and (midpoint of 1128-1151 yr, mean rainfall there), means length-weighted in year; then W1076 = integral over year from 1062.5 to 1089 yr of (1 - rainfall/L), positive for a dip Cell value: -2.4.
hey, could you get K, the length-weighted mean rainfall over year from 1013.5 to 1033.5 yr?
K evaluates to 3.93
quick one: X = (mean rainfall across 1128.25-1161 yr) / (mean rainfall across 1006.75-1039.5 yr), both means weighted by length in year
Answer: 1.07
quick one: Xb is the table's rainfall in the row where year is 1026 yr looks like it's 3.898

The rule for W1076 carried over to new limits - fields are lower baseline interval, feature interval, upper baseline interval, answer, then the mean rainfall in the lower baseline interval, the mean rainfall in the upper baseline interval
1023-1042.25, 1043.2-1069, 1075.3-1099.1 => -2.8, 3.79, 4.46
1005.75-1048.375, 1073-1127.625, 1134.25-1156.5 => -4.1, 4.01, 4.21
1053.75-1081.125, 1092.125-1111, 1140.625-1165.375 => 0.1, 4.55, 4.11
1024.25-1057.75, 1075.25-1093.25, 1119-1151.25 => -1.3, 4.09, 4.35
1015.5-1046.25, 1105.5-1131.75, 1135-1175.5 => -2.4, 3.93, 4.13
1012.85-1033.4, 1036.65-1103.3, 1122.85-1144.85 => -4.7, 3.93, 4.4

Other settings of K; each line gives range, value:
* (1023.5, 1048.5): 3.96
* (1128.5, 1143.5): 4.35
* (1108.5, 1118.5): 4.49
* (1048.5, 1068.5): 4.5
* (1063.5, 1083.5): 4.58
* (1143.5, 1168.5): 4.06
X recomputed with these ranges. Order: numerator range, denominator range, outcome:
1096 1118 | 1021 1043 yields 1.15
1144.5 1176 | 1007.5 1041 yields 1.04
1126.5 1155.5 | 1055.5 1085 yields 0.94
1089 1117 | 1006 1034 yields 1.11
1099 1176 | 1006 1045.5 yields 1.08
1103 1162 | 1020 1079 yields 1.01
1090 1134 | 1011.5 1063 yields 1.07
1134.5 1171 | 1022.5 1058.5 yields 1.01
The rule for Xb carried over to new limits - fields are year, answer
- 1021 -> 3.984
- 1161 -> 4.057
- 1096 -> 4.31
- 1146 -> 4.262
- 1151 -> 4.157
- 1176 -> 4.175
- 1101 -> 4.358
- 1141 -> 4.347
